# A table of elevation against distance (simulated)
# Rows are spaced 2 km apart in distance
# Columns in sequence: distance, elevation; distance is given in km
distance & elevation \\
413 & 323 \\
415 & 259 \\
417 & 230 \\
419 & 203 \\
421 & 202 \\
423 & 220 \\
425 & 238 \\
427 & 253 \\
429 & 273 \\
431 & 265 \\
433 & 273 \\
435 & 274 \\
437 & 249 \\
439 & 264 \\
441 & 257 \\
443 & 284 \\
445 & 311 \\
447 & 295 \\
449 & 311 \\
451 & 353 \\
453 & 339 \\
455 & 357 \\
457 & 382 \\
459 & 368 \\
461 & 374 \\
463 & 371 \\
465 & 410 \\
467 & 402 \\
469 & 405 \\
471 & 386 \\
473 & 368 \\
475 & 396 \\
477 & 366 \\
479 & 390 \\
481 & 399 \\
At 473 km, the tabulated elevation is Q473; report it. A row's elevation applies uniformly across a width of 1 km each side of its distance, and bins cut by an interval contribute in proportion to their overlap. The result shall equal 368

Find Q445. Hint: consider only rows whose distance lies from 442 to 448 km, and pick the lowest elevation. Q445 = 284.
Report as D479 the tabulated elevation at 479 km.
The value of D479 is 390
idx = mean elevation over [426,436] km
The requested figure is 268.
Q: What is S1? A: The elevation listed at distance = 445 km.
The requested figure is 311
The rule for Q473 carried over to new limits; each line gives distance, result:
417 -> 230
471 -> 386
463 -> 371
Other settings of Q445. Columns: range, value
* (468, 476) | 368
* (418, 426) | 202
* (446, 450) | 295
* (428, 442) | 249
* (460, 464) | 371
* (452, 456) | 339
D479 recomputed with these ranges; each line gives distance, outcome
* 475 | 396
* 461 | 374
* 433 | 273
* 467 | 402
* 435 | 274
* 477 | 366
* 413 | 323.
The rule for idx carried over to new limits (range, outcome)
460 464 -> 372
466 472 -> 398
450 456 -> 350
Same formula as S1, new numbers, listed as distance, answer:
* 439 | 264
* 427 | 253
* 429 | 273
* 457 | 382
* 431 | 265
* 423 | 220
